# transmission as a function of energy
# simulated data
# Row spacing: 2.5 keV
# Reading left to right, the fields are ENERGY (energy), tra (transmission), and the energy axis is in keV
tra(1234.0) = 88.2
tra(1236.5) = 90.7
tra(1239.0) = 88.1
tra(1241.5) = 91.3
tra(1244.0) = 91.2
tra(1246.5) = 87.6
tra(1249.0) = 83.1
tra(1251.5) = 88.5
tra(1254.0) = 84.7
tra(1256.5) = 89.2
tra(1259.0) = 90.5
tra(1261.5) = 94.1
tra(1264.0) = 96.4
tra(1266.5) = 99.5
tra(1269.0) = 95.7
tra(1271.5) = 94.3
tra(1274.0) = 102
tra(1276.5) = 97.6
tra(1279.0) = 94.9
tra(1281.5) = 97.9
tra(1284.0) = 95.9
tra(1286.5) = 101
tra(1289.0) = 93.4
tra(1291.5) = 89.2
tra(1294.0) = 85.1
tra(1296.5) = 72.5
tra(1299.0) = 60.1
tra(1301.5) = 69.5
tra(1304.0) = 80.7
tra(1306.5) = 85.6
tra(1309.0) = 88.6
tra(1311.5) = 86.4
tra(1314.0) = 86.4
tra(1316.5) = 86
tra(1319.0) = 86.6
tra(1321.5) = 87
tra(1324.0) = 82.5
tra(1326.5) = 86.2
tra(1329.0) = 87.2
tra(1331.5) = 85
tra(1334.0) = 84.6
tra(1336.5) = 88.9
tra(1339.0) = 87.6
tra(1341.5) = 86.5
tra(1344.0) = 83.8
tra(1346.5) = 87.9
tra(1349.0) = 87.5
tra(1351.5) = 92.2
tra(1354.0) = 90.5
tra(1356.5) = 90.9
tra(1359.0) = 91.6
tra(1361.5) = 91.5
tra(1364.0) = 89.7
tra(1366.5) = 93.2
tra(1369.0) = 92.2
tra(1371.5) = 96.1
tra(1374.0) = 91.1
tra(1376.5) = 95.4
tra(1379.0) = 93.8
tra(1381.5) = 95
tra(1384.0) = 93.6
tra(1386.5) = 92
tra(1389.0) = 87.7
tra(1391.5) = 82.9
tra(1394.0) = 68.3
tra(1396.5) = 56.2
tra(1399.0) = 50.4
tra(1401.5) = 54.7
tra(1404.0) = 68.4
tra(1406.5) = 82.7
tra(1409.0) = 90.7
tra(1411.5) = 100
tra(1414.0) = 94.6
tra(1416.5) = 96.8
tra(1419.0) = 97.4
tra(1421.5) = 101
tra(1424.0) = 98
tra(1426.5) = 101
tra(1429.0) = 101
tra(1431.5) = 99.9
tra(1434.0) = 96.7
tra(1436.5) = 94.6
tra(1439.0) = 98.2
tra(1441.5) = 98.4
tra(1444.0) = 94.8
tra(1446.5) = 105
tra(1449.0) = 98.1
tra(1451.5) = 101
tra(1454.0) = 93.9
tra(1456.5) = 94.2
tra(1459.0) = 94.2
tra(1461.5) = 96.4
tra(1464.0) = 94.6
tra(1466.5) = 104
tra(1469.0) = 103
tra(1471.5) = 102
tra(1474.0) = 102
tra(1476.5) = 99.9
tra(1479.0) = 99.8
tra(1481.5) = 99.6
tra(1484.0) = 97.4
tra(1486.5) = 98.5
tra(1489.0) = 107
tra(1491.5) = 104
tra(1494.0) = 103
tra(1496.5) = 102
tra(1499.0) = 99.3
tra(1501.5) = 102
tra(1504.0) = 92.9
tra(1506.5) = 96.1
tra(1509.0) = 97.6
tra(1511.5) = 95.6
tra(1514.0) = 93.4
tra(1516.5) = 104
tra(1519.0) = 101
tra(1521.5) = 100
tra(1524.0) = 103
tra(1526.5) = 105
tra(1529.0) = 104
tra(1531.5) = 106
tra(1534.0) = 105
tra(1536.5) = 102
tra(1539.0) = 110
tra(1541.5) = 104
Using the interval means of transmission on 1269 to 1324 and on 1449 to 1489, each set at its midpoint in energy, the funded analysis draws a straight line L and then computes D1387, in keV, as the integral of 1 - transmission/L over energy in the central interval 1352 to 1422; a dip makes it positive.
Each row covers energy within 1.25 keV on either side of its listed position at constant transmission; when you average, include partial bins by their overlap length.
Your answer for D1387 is 5.2 keV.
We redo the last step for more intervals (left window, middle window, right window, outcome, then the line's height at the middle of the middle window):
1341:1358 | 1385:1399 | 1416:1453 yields 2.74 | 93.7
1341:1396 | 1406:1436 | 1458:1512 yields -0.95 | 94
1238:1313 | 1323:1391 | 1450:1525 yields 2.45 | 93.1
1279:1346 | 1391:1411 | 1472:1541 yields 4.93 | 92.8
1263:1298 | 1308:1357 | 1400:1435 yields 3.03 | 92.8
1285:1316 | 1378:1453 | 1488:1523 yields 2.39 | 92.6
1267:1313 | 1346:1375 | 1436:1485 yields 0.44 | 92.7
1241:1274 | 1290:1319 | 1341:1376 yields 3.13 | 91.1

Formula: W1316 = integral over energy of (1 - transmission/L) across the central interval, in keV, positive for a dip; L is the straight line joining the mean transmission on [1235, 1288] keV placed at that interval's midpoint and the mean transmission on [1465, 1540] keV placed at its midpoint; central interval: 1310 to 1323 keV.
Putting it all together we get 1.2 keV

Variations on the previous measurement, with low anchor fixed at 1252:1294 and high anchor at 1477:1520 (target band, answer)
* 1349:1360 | 0.62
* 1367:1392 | 1.17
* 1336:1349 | 1.23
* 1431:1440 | 0.09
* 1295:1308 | 2.85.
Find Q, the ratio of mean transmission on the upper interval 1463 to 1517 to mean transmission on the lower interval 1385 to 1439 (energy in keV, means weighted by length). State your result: 1.15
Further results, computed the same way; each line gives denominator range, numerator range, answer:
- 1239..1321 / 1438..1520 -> 1.12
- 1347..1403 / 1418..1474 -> 1.16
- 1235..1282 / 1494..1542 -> 1.10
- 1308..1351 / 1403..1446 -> 1.10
